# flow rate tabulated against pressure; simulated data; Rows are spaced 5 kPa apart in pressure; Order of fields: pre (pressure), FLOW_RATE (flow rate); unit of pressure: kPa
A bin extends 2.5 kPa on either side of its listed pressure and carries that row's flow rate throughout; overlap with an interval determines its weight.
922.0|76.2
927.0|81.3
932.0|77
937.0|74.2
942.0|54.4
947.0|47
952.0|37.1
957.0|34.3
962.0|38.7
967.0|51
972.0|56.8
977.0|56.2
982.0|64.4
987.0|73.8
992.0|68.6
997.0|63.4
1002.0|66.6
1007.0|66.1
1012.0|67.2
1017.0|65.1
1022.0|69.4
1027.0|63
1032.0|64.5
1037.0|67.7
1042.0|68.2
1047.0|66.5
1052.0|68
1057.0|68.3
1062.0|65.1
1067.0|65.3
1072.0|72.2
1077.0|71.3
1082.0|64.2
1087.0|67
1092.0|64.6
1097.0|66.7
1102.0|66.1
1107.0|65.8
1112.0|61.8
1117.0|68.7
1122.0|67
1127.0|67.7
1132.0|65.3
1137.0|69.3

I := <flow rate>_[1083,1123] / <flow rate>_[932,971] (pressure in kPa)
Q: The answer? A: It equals 1.31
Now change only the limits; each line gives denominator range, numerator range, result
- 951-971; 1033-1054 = 1.61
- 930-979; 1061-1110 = 1.28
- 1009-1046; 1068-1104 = 1.01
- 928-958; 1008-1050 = 1.18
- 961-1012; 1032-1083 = 1.10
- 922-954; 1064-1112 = 1.05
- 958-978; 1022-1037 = 1.33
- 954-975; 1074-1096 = 1.48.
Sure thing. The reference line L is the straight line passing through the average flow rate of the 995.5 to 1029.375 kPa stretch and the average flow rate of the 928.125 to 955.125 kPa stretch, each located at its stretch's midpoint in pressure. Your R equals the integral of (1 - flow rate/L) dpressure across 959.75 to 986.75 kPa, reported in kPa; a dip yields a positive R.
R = 2.9 kPa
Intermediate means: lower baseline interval 58.6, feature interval 55.3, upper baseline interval 65.9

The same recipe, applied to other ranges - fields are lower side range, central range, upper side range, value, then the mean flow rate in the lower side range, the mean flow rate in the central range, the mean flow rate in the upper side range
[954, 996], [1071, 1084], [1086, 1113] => -1.1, 55.5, 69.1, 65.4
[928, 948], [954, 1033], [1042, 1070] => 7.1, 65.7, 60.3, 66.9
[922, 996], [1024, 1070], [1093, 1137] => -2.4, 58.9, 66.4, 66.3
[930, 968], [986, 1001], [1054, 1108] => -3.0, 51.4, 67.9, 67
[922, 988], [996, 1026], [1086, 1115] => -2.8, 57.7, 66.3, 65.3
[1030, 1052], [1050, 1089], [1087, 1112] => -0.8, 66.9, 67.7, 65.5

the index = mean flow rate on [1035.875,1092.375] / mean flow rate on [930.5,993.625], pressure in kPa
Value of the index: 1.2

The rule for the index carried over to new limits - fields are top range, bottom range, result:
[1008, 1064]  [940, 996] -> 1.25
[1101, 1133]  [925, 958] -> 1.13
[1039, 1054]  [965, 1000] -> 1.09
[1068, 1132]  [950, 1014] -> 1.17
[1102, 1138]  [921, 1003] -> 1.11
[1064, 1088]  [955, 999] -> 1.20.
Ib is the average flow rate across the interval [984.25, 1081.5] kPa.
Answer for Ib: 67.3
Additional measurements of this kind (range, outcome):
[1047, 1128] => 66.8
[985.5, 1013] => 67.4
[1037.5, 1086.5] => 67.7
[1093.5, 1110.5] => 65.8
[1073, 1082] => 69.5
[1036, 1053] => 67.6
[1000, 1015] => 66.6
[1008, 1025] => 67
